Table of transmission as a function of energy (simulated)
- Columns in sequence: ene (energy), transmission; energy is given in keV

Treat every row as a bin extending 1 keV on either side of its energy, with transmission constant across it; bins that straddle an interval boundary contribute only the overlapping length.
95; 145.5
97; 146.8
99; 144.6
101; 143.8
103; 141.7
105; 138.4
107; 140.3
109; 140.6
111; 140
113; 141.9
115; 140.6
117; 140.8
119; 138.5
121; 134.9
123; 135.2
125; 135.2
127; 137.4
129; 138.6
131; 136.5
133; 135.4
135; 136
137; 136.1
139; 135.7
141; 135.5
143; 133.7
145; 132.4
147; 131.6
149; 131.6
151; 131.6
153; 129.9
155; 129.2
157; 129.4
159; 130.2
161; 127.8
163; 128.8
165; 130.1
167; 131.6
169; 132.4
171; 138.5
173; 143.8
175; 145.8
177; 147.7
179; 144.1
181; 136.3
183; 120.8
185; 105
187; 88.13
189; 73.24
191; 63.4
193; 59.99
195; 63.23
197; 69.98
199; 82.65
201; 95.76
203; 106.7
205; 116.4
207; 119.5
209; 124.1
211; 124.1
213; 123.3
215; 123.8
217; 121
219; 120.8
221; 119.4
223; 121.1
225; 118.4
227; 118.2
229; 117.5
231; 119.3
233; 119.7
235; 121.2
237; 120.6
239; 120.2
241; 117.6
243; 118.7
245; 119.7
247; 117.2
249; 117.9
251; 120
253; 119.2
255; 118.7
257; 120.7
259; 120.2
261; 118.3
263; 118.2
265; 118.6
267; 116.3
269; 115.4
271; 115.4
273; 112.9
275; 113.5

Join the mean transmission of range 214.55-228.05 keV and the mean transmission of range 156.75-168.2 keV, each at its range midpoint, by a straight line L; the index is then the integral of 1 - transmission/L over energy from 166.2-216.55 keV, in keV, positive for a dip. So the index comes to 5.6 keV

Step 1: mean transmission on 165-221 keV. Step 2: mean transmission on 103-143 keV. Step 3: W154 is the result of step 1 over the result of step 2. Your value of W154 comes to 0.8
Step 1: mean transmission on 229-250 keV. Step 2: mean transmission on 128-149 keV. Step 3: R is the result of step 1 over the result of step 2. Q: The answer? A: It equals 0.88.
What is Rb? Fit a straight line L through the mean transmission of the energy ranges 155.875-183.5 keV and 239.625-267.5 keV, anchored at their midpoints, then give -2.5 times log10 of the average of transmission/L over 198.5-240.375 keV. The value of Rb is 0.07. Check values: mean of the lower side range 135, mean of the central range 117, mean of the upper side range 119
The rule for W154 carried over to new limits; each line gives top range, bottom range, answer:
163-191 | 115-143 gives 0.91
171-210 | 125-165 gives 0.80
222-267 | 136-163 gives 0.90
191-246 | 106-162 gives 0.82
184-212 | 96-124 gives 0.66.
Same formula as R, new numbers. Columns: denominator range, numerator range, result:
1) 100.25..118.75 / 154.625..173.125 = 0.94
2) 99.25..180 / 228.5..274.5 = 0.87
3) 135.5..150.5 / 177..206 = 0.72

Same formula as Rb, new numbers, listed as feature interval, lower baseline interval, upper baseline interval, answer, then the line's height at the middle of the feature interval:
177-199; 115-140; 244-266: 0.33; 128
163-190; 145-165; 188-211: -0.14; 111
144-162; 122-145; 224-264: 0.02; 133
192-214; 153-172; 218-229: 0.24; 123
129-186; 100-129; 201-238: -0.02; 131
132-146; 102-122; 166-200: -0.06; 128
